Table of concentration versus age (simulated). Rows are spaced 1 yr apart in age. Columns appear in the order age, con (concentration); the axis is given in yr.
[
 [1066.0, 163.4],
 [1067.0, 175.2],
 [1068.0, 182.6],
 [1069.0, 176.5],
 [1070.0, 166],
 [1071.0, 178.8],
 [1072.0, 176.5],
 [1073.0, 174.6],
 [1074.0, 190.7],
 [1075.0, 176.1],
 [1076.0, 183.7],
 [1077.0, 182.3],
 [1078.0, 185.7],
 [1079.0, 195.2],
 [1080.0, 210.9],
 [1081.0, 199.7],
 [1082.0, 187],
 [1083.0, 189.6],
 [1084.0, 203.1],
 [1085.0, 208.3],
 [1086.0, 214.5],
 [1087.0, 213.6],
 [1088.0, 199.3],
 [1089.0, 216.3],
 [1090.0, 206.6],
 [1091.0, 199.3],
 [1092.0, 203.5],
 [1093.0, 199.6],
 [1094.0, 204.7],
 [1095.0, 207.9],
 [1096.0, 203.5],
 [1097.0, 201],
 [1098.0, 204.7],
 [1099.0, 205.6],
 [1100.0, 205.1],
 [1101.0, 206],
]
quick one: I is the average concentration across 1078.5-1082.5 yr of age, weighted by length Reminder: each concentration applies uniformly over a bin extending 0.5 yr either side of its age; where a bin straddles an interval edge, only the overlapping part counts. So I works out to 198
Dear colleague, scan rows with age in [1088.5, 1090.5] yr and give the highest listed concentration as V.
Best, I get 216.3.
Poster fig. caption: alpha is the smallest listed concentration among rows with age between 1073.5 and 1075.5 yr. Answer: 176.1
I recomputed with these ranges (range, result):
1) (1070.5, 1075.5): 179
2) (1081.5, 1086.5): 200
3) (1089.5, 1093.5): 202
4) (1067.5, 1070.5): 175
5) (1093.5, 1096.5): 205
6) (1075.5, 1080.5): 192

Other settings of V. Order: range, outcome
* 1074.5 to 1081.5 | 210.9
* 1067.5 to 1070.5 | 182.6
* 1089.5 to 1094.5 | 206.6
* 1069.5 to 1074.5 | 190.7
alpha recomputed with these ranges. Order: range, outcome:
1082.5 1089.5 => 189.6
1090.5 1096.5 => 199.3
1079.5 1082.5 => 187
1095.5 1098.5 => 201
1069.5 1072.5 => 166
